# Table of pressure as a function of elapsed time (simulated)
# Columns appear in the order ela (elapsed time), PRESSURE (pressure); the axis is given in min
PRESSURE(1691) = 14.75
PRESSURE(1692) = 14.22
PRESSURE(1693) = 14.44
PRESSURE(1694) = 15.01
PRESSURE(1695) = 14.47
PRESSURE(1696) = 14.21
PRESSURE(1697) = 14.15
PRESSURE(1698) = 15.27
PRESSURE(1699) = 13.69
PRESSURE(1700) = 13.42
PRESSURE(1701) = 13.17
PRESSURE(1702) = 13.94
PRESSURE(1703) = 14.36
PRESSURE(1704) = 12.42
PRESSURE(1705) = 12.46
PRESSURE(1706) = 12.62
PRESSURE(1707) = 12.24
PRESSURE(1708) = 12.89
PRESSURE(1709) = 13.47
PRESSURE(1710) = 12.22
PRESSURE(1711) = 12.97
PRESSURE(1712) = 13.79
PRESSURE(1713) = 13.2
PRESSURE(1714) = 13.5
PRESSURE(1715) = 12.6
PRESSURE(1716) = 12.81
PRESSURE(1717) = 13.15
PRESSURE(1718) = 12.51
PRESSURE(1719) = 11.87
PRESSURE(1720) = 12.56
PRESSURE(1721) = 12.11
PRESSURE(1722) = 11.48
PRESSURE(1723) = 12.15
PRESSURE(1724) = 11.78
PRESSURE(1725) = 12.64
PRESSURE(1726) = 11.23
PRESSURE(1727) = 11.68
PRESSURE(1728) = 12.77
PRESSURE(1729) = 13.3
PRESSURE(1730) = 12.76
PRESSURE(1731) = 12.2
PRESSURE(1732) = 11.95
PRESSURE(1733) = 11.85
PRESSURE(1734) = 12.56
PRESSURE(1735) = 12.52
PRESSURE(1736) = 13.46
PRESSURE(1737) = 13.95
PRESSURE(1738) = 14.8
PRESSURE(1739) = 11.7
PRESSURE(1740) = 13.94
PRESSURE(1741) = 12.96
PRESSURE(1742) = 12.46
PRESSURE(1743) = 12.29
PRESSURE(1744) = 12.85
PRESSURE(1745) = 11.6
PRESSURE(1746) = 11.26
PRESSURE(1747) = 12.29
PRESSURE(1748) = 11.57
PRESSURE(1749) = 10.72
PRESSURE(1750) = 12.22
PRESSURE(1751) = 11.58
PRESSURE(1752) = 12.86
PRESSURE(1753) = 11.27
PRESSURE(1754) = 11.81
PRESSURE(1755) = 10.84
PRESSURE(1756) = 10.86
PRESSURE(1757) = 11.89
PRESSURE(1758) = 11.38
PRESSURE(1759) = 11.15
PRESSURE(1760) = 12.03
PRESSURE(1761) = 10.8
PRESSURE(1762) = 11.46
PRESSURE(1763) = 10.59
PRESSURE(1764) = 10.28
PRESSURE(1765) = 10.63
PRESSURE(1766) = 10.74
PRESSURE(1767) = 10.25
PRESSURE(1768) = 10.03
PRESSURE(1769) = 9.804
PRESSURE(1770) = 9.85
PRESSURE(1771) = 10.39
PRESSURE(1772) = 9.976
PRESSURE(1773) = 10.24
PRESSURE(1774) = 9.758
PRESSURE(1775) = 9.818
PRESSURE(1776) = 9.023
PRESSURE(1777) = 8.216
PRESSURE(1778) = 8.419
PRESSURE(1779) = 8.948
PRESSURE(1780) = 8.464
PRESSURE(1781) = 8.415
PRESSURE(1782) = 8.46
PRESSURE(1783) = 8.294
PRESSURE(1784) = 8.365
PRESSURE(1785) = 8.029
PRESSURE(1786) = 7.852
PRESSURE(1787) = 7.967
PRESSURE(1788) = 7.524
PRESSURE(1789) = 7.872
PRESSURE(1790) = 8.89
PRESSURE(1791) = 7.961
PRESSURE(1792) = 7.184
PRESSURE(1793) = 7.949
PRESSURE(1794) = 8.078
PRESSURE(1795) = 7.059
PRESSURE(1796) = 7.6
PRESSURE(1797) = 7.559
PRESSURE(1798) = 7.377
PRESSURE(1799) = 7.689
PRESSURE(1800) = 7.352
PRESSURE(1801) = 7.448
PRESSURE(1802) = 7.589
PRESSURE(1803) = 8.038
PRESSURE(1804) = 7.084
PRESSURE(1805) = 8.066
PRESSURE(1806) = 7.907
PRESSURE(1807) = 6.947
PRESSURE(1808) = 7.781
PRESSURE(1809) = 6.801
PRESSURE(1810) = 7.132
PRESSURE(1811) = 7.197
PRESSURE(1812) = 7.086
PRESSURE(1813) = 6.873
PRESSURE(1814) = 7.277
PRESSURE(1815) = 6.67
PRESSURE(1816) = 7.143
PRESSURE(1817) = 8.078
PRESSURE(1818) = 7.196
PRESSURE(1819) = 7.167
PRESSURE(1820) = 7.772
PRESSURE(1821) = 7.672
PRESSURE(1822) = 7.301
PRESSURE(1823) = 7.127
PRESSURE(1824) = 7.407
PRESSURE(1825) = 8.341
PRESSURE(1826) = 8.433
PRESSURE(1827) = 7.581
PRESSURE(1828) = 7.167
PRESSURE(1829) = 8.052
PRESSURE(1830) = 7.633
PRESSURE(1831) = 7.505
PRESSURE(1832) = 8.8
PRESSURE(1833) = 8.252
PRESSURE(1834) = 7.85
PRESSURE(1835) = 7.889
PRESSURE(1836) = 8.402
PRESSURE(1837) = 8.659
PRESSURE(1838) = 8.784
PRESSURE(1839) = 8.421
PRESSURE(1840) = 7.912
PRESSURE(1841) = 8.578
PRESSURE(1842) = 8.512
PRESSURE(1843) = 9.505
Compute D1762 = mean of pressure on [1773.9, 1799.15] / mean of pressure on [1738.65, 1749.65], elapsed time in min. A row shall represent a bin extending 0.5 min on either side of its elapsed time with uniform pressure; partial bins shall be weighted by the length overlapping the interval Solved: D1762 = 0.67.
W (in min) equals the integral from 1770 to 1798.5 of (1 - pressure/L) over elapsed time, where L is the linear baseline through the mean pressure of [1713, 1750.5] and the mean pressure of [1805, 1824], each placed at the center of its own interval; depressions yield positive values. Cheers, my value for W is 2.36 min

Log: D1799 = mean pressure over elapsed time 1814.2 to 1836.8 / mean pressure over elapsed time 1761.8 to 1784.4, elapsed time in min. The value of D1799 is 0.8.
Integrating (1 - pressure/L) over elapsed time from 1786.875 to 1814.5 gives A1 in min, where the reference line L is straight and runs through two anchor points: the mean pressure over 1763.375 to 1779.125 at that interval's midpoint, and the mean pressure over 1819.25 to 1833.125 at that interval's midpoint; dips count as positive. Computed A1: 3.7 min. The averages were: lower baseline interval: 9.8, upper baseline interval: 7.77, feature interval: 7.54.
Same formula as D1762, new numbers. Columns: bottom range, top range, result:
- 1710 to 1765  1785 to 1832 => 0.62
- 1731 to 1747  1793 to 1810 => 0.59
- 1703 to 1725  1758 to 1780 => 0.80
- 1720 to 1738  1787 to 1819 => 0.60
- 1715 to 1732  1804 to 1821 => 0.59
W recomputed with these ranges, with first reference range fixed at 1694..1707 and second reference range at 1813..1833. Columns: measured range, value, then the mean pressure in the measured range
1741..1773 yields -1.0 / 11.2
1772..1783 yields 1.0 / 8.99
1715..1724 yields 0.3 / 12.3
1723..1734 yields 0.0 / 12.2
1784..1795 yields 1.6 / 7.91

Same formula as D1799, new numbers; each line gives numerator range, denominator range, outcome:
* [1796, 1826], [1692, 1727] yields 0.57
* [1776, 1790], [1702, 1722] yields 0.64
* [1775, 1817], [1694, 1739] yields 0.60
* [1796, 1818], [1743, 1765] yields 0.64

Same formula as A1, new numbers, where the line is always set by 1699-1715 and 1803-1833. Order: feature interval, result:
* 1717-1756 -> -2.22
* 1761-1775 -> -0.38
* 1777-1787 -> 1.07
